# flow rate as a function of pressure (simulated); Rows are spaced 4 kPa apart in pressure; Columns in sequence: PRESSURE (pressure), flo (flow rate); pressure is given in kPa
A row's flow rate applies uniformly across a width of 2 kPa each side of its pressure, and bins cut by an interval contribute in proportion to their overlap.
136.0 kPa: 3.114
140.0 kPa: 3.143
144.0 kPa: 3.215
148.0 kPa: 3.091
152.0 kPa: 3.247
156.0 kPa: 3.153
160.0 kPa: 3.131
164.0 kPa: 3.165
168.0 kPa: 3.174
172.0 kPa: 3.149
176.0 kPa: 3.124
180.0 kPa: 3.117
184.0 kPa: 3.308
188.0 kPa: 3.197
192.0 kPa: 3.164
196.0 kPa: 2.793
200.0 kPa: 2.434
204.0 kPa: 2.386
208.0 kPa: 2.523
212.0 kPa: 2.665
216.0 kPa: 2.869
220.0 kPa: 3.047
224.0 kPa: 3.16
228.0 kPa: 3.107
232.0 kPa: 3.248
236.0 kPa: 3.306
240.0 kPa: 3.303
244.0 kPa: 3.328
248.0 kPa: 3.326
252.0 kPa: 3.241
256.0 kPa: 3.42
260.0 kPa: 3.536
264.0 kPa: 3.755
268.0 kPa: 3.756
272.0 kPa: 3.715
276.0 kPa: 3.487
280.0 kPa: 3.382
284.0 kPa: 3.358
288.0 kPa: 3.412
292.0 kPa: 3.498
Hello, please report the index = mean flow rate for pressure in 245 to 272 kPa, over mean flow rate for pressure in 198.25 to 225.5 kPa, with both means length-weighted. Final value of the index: 1.29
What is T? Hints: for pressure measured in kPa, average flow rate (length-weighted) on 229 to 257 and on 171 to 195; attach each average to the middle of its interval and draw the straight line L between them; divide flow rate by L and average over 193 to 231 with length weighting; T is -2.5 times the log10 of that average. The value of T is 0.16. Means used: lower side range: 3.16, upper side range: 3.3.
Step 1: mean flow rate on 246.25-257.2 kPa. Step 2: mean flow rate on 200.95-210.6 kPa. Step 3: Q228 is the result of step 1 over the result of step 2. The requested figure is 1.35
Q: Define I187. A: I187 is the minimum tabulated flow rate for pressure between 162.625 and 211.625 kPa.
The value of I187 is 2.386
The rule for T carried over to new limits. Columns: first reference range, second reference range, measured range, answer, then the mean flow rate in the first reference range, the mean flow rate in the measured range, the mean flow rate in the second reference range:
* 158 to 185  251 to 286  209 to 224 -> 0.16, 3.16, 2.88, 3.52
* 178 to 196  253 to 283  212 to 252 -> 0.07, 3.15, 3.16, 3.56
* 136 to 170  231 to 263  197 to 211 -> 0.30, 3.16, 2.49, 3.35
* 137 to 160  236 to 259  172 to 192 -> 0.01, 3.16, 3.18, 3.33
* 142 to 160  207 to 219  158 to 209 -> -0.01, 3.17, 2.98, 2.73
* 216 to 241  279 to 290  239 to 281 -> -0.06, 3.16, 3.48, 3.38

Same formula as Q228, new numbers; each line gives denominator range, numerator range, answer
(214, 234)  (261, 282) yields 1.17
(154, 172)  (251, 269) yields 1.12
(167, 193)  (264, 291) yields 1.11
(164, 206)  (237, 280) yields 1.16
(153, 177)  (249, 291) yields 1.11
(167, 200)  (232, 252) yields 1.07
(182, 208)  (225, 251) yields 1.14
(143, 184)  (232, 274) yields 1.09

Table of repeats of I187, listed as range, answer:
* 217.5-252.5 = 3.047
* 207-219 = 2.523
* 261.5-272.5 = 3.715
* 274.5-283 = 3.382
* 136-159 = 3.091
